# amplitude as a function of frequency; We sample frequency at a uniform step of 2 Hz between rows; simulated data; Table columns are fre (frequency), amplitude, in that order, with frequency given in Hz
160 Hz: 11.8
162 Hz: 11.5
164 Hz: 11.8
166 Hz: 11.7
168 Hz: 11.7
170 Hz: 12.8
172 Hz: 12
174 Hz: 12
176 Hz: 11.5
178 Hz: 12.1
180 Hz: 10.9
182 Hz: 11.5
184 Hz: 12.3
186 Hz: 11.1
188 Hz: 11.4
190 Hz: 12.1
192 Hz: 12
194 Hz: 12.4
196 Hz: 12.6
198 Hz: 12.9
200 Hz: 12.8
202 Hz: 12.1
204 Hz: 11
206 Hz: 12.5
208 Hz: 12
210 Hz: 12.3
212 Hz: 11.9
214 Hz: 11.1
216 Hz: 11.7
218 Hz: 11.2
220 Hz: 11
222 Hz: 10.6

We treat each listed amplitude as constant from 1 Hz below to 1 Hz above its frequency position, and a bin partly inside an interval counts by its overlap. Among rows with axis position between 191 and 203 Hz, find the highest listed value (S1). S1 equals 12.9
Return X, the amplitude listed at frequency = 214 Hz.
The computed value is 11.1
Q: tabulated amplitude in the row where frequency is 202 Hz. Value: 12.1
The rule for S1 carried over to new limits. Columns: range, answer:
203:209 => 12.5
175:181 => 12.1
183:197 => 12.6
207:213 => 12.3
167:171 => 12.8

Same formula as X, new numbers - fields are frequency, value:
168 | 11.7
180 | 10.9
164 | 11.8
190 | 12.1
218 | 11.2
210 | 12.3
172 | 12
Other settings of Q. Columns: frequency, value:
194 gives 12.4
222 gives 10.6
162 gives 11.5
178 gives 12.1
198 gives 12.9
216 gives 11.7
